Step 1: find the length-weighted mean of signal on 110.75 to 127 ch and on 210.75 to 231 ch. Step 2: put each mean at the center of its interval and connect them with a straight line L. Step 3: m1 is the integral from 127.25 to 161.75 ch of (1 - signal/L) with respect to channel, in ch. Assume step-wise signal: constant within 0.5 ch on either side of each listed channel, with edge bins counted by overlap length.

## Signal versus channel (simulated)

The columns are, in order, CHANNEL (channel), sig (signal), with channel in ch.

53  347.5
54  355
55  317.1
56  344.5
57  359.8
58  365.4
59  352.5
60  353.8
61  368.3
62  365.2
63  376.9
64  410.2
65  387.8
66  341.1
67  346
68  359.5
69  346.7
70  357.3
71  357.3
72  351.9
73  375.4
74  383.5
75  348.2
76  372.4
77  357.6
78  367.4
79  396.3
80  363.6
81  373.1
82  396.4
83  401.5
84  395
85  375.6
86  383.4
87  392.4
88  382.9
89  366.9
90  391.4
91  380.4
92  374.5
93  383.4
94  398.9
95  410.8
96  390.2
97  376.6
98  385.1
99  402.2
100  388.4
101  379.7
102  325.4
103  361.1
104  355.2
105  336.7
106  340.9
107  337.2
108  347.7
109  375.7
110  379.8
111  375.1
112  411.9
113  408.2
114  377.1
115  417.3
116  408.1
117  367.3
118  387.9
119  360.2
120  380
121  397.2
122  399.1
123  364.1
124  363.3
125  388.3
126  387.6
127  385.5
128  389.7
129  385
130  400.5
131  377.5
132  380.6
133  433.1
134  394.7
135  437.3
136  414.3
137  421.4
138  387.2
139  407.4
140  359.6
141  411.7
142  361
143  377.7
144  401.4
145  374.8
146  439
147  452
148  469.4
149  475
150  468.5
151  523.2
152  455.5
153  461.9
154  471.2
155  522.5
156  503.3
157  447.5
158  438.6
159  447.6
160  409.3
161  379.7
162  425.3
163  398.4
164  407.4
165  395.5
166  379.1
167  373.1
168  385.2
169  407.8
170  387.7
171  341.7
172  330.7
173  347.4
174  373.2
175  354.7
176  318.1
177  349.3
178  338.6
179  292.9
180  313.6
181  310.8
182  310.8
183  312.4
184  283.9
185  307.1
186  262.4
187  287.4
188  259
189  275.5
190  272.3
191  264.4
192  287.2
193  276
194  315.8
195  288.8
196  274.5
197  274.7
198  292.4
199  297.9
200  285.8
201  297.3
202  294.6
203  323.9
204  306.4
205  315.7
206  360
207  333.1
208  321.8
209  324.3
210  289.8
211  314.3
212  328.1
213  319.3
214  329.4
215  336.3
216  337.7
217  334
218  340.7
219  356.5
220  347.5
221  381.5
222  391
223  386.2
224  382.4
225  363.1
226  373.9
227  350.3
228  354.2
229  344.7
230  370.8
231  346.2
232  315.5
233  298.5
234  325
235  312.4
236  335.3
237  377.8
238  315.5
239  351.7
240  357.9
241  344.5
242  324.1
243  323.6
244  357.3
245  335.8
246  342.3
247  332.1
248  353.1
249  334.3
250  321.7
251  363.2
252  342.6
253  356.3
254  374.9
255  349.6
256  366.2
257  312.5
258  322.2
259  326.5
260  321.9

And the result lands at -4.3 ch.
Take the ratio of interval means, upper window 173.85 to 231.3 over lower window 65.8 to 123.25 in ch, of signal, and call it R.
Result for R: 0.9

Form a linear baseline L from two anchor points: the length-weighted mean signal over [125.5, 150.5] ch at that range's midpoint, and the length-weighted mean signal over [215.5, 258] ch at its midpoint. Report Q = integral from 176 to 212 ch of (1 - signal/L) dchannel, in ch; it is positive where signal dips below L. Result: 6.9 ch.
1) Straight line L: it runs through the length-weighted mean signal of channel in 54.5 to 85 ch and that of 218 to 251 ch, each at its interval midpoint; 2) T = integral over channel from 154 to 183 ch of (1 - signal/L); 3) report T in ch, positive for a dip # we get -2.2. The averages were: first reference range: 367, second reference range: 347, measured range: 382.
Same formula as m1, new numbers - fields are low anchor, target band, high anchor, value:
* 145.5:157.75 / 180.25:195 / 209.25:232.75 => 4.3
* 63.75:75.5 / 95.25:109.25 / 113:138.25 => 0.6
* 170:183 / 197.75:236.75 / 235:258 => 0.5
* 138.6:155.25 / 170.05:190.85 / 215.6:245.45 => 4.6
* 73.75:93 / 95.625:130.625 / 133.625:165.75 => 2.0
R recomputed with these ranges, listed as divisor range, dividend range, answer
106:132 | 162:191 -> 0.88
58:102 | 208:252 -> 0.91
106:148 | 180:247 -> 0.83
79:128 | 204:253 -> 0.90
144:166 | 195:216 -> 0.70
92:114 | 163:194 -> 0.87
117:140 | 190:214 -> 0.78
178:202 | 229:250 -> 1.16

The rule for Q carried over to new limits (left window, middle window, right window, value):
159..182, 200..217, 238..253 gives 1.6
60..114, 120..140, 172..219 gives -2.6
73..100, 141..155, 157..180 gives -2.4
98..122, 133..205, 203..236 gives -1.8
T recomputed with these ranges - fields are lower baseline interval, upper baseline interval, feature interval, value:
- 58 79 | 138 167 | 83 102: -0.1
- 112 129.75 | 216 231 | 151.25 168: -2.4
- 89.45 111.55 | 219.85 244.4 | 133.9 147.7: -1.5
